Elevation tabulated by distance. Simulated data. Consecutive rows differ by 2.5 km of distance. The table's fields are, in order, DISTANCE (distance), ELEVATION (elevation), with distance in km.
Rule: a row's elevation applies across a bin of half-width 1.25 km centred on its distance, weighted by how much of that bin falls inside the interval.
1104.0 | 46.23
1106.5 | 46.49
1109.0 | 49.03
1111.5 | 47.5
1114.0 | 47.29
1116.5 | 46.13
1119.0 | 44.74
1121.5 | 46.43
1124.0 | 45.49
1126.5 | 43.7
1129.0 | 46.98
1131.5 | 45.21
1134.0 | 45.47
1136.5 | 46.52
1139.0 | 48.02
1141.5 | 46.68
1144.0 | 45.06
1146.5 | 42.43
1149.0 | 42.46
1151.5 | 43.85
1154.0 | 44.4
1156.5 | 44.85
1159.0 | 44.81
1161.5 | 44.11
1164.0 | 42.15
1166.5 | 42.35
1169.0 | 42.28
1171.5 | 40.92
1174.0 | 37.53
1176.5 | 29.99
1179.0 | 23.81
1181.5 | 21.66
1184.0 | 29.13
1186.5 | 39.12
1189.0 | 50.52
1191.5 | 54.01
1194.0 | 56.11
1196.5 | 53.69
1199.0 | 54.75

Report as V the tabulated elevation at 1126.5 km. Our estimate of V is 43.7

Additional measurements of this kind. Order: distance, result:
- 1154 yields 44.4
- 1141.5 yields 46.68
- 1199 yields 54.75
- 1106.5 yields 46.49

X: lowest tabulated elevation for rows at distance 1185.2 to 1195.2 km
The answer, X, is 39.12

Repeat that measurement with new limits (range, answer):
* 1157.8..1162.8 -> 44.11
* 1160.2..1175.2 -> 37.53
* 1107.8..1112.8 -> 47.5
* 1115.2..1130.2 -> 43.7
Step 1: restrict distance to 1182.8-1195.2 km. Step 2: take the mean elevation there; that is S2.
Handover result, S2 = 45.8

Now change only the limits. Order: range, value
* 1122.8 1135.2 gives 45.4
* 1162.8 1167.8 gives 42.3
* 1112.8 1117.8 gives 46.7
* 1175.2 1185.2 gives 26.2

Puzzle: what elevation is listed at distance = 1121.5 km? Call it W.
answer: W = 46.43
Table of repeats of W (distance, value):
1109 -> 49.03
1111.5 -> 47.5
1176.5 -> 29.99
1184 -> 29.13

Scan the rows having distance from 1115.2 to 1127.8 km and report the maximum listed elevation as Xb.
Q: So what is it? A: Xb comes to 46.43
